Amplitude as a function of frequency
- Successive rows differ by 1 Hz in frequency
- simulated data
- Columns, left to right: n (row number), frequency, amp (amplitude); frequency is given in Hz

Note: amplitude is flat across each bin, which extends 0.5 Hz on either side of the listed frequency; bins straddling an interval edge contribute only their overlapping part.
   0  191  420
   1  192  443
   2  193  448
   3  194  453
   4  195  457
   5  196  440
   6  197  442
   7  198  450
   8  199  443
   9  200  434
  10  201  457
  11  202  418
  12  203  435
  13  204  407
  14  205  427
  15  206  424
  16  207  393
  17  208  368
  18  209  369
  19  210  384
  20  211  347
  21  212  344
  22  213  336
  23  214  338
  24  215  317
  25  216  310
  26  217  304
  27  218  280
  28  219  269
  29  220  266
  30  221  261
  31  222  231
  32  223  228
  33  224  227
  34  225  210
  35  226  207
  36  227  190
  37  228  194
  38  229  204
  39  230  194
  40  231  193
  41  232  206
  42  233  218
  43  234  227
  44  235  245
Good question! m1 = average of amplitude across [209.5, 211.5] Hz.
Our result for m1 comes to 366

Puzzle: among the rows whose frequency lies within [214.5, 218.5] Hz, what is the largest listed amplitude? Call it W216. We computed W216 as 317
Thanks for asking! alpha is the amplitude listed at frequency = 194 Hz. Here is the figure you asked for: 453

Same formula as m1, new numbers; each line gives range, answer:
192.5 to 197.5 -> 448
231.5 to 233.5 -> 212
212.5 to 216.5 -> 325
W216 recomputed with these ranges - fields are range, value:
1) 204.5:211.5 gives 427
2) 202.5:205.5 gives 435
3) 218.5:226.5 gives 269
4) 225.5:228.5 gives 207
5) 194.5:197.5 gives 457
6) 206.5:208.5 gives 393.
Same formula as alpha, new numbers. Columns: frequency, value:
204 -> 407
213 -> 336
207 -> 393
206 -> 424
